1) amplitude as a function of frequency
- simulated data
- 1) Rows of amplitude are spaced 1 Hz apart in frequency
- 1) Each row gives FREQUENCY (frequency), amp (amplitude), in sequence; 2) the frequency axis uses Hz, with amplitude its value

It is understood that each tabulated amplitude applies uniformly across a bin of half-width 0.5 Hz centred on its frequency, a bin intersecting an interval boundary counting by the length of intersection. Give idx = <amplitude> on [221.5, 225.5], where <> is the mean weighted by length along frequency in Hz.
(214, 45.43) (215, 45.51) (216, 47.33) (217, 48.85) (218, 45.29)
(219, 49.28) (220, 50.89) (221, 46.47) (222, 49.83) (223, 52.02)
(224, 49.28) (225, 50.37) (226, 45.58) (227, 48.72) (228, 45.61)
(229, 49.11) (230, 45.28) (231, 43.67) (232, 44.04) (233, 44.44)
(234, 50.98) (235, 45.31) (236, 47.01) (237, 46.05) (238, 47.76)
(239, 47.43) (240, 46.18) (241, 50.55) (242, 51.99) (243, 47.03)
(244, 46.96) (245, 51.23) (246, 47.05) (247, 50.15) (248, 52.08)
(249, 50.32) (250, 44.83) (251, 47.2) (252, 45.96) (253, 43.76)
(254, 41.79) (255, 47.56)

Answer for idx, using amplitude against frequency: 50.4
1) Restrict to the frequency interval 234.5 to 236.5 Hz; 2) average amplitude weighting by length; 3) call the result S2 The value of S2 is 46.2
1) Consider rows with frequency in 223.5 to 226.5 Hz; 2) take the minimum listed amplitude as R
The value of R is 45.58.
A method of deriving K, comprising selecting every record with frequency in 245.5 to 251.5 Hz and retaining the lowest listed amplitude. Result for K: 44.83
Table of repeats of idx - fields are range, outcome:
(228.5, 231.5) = 46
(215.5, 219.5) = 47.7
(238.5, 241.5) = 48.1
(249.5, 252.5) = 46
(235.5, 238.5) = 46.9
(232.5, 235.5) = 46.9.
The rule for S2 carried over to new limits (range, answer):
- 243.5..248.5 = 49.5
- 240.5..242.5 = 51.3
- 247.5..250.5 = 49.1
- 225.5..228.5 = 46.6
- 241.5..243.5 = 49.5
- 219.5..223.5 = 49.8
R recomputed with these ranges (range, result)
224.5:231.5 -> 43.67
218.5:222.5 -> 46.47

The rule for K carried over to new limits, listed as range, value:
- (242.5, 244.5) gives 46.96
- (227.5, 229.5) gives 45.61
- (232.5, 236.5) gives 44.44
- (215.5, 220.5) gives 45.29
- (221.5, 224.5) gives 49.28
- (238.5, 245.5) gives 46.18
